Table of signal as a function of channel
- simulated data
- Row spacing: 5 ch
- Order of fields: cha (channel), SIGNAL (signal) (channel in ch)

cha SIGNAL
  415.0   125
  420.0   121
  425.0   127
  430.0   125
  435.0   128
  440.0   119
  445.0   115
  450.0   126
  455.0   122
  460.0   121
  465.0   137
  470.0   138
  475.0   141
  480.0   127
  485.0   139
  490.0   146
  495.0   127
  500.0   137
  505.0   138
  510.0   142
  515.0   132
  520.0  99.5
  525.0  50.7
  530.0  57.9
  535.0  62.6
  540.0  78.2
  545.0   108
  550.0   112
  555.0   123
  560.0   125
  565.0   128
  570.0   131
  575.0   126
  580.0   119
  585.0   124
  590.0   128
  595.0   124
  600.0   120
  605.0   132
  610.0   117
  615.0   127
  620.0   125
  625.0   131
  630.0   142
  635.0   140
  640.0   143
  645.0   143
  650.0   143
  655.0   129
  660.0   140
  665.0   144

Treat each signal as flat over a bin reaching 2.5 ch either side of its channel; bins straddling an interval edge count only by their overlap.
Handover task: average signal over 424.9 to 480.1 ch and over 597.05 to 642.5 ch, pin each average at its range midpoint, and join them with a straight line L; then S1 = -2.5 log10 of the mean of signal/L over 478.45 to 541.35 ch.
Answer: 0.158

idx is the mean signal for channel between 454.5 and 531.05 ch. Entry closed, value 123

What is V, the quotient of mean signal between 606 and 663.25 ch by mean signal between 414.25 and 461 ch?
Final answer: 1.10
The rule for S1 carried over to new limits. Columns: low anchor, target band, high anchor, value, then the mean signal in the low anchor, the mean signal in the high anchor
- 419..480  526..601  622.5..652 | 0.23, 127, 140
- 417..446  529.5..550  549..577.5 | 0.44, 123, 125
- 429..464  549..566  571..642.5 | 0.04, 123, 128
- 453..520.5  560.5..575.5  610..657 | 0.05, 133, 135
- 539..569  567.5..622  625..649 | 0.02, 115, 141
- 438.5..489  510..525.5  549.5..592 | 0.18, 129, 125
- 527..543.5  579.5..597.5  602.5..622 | -0.16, 68.3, 125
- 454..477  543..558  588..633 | 0.13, 132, 127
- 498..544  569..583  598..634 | -0.08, 99.6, 128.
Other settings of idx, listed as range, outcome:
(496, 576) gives 109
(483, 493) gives 142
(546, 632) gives 125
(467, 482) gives 136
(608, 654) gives 135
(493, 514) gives 136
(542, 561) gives 115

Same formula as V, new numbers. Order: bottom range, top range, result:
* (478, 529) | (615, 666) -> 1.13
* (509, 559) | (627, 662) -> 1.46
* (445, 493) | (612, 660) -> 1.03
